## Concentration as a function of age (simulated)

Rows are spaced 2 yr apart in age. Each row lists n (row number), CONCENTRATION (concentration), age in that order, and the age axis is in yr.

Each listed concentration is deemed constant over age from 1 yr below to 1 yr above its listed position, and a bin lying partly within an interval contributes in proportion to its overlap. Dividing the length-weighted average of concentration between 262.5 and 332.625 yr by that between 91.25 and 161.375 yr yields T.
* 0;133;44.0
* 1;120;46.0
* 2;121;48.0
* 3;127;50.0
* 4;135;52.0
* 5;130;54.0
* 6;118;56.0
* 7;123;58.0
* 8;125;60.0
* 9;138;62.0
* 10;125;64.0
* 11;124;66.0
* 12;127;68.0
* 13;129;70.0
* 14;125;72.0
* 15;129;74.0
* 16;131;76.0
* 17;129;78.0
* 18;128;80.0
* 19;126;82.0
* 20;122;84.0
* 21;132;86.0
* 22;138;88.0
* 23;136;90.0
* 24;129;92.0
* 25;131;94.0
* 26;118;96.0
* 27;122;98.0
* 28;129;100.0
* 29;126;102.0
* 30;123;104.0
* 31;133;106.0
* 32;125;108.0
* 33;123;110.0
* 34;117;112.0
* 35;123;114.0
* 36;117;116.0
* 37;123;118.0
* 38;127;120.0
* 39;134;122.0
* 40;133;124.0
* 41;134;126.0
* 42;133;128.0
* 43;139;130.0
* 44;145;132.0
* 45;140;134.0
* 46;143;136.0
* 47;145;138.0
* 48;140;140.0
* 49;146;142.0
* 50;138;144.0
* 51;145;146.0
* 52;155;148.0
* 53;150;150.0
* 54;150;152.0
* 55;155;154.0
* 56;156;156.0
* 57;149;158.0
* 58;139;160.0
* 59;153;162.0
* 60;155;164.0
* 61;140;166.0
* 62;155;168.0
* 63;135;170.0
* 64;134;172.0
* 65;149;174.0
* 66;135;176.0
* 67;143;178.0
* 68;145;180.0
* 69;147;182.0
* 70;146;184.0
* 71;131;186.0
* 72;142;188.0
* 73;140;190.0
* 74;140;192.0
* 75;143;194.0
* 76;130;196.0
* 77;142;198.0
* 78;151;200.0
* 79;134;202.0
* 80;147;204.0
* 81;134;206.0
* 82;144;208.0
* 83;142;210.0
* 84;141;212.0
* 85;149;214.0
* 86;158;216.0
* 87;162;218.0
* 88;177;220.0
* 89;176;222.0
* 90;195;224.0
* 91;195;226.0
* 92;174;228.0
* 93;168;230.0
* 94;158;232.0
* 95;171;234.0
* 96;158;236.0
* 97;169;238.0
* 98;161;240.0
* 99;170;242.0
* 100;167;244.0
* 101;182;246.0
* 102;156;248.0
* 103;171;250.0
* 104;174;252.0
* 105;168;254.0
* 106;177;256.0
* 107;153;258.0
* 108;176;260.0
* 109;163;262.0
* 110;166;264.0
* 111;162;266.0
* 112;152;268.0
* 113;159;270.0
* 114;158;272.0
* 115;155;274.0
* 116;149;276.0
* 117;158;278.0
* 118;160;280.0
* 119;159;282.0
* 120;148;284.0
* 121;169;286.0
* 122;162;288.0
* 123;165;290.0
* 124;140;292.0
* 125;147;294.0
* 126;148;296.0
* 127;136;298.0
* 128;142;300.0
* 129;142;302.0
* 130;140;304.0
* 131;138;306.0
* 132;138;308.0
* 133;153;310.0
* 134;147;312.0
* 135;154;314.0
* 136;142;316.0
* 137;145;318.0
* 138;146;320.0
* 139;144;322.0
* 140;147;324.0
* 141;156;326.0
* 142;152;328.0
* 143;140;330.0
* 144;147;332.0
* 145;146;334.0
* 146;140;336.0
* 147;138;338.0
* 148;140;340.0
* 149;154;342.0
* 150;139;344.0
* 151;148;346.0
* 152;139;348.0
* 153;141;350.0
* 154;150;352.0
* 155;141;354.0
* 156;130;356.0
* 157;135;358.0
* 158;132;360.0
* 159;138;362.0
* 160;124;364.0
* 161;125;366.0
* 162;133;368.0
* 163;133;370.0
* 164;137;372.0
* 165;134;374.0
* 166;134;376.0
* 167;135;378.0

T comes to 1.11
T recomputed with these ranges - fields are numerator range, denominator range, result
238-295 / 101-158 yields 1.18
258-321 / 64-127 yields 1.20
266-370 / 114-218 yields 1.03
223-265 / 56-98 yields 1.33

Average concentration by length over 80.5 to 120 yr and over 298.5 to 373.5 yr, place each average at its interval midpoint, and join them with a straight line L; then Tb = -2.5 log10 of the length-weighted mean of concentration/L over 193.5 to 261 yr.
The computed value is -0.20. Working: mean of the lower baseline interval 126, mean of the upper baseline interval 141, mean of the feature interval 161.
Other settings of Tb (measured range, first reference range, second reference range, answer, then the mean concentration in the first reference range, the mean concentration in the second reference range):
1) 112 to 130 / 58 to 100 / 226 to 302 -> 0.06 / 128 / 161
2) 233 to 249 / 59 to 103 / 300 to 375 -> -0.22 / 128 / 141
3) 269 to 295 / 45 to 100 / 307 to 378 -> -0.13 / 127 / 141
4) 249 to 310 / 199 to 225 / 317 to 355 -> -0.05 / 155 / 145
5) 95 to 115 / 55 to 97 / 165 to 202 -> 0.06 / 128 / 141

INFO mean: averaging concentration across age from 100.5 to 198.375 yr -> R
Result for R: 139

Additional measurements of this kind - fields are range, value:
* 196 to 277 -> 161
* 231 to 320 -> 157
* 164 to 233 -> 150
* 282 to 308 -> 148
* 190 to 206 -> 140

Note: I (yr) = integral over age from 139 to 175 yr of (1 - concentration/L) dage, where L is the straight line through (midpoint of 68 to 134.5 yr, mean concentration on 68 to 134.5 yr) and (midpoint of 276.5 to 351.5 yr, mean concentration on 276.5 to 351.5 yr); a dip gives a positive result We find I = -3.6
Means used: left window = 129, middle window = 147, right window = 147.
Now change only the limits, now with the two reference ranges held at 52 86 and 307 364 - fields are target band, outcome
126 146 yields -1.5 yr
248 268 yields -4.0 yr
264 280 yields -2.0 yr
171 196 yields -1.2 yr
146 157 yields -1.7 yr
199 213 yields -0.7 yr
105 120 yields 0.8 yr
